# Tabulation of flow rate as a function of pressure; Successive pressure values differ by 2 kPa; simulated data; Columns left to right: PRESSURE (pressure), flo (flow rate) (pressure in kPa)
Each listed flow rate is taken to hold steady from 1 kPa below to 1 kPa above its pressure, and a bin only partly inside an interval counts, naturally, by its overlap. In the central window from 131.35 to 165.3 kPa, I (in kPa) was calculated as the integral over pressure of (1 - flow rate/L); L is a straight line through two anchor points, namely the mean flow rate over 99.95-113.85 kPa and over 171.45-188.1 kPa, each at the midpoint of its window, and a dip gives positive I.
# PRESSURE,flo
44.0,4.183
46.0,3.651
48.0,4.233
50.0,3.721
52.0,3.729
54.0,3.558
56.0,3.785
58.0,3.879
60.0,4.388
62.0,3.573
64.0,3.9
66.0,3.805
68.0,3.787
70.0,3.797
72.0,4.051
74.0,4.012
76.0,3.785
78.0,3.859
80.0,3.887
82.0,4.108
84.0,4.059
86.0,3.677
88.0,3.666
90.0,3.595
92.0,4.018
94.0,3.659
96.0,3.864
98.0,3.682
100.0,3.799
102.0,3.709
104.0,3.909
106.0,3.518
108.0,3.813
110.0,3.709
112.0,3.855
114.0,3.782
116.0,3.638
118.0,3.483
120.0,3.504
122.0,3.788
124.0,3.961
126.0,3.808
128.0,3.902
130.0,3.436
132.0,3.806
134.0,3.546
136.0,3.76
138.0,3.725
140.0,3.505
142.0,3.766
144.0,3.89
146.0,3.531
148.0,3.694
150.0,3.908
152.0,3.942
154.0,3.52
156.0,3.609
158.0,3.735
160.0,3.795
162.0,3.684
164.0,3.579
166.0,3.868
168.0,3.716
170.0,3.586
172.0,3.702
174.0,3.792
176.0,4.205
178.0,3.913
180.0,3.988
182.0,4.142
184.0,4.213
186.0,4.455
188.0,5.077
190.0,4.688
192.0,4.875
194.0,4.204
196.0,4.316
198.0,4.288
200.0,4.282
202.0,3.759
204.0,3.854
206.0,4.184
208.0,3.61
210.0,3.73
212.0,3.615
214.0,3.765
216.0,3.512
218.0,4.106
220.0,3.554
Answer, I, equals 2.2 kPa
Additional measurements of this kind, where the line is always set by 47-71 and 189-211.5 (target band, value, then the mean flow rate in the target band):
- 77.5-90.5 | 0.2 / 3.84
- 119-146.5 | 2.0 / 3.71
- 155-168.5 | 1.2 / 3.71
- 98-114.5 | 0.8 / 3.76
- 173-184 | 0.2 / 4.03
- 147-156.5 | 0.7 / 3.74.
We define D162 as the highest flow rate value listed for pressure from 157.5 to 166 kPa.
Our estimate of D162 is 3.868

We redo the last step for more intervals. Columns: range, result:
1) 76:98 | 4.108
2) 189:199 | 4.875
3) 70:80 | 4.051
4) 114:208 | 5.077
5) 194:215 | 4.316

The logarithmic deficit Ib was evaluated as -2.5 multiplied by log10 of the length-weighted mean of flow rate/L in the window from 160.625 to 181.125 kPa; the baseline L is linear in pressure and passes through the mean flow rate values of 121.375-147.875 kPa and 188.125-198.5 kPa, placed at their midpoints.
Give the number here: 0.114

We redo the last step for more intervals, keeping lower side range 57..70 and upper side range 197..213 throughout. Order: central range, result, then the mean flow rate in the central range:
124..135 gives 0.05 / 3.72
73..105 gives 0.02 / 3.83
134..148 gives 0.06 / 3.69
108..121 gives 0.06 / 3.67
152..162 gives 0.06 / 3.69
